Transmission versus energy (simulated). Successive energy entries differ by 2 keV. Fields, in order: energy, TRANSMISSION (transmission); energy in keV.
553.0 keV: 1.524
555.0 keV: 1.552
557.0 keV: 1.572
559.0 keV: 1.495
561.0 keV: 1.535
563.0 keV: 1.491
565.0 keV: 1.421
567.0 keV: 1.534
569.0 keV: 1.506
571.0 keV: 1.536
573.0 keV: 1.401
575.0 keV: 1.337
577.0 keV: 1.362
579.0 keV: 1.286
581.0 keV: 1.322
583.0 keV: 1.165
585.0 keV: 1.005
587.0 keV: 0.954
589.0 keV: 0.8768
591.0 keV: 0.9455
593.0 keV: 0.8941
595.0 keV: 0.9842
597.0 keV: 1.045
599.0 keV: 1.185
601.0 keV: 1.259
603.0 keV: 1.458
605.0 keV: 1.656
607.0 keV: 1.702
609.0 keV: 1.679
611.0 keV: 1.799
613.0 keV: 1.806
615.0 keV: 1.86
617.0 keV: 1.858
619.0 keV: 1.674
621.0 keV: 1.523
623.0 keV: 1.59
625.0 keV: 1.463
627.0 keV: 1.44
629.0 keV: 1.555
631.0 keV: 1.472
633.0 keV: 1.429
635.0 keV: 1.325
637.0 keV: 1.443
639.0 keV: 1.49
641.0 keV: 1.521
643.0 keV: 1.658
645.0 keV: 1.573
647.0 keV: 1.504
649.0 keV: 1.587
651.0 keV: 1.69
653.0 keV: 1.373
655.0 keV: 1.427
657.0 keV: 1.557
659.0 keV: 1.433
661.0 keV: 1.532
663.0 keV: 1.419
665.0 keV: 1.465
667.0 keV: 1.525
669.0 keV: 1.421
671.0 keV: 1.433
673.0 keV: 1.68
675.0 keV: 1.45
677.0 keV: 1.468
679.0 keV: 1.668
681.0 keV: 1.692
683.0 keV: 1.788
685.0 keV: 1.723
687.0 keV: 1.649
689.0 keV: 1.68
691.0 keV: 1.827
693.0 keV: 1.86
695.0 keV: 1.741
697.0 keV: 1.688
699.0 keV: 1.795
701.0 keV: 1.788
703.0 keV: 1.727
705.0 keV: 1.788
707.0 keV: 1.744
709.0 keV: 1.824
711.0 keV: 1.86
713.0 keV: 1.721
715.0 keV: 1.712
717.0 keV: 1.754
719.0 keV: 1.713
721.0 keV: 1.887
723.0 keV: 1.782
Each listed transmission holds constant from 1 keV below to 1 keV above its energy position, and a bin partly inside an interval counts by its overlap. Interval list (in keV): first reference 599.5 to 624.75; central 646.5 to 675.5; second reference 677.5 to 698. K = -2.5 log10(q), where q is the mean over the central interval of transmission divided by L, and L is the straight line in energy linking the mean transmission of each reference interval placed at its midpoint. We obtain 0.132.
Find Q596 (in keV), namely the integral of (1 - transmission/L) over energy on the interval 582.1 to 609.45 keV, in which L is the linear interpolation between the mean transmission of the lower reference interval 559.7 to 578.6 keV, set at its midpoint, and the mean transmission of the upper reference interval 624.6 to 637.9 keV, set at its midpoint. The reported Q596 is 4.9 keV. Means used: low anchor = 1.45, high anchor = 1.45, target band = 1.19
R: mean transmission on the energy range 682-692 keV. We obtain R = 1.73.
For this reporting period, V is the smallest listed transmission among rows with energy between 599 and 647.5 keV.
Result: 1.185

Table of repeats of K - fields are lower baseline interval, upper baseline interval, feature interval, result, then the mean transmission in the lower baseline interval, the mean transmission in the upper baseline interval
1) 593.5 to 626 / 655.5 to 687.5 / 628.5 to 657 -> 0.03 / 1.52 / 1.55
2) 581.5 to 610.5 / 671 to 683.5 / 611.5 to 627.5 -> -0.25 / 1.21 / 1.6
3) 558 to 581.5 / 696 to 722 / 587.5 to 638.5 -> 0.08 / 1.44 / 1.77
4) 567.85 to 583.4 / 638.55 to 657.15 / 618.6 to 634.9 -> -0.01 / 1.37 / 1.54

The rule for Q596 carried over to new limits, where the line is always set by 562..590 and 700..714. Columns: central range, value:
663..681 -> 1.4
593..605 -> 1.6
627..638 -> 0.4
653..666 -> 1.1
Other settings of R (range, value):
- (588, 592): 0.911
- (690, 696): 1.81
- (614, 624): 1.7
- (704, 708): 1.77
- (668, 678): 1.49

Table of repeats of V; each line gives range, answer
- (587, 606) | 0.8768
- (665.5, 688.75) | 1.421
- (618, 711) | 1.325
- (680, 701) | 1.649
